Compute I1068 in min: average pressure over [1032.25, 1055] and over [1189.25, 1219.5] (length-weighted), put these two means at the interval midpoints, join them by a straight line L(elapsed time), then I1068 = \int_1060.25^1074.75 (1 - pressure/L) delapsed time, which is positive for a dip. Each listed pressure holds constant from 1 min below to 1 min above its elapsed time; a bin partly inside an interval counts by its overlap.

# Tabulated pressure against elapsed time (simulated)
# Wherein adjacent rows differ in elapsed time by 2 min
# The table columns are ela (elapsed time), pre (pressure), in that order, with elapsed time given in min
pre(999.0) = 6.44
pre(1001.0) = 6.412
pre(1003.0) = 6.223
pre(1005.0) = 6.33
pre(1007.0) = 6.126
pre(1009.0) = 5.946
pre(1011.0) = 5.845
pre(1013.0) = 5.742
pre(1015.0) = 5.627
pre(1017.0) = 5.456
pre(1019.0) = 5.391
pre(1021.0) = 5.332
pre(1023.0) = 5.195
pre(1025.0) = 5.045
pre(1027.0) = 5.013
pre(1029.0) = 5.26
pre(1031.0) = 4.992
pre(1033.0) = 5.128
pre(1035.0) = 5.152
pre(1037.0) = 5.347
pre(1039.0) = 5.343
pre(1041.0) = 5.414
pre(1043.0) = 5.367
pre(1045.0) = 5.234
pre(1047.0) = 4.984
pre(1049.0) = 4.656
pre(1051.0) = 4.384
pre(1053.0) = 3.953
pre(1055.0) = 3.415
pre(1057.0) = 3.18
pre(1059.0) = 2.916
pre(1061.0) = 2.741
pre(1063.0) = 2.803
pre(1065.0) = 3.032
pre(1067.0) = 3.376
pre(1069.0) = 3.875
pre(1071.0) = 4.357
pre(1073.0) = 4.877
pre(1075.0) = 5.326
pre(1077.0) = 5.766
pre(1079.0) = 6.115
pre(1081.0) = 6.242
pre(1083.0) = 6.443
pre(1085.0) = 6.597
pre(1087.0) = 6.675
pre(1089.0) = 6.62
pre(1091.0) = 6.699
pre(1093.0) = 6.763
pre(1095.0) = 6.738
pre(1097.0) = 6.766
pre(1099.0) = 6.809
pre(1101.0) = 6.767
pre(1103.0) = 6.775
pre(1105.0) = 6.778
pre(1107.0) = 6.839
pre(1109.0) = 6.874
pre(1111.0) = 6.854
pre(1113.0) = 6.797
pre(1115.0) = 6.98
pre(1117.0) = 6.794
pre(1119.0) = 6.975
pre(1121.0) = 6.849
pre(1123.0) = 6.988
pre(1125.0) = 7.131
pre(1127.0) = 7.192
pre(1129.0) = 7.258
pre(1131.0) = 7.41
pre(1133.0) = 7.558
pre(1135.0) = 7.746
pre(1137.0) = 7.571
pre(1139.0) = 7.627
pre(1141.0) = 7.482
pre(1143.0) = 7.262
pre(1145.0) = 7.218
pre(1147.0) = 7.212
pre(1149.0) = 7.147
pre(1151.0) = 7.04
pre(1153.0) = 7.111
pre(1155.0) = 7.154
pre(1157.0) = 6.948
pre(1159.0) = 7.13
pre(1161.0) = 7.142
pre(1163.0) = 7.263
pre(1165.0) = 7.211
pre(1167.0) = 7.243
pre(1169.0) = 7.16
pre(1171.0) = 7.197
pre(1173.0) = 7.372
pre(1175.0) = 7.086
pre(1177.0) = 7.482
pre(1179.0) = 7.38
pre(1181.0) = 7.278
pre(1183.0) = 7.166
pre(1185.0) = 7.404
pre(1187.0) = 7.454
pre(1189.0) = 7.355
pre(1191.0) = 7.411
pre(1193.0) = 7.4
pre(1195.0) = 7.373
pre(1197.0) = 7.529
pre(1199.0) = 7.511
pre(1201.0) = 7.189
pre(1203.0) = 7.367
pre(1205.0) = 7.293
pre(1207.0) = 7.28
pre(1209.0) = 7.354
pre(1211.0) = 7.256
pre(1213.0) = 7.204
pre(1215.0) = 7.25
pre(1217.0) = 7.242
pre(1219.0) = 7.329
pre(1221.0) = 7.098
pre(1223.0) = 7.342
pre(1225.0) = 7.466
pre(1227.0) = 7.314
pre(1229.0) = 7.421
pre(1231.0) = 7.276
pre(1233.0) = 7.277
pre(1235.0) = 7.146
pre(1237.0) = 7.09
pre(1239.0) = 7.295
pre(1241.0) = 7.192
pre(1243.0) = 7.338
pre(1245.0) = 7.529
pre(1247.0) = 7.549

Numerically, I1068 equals 4.41 min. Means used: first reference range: 4.93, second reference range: 7.33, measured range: 3.68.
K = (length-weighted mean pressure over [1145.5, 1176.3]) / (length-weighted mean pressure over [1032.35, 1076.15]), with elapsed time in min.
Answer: 1.66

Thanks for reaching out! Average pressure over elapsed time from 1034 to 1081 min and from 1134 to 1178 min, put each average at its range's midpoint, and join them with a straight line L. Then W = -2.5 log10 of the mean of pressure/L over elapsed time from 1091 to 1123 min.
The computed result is -0.166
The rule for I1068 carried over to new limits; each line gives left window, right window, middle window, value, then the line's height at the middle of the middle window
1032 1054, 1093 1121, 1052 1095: 7.66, 5.87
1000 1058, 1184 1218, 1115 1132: -1.81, 6.39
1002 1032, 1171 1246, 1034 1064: 7.78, 5.86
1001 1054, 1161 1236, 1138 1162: -1.63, 6.75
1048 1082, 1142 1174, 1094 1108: -3.80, 5.34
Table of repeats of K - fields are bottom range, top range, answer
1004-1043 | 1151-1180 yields 1.32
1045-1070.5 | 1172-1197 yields 1.99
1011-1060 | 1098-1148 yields 1.45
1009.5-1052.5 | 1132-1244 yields 1.40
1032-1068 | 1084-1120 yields 1.60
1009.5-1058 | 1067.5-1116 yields 1.25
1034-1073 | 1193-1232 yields 1.74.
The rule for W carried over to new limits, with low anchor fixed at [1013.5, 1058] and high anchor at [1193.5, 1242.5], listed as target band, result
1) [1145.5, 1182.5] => -0.094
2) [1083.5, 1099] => -0.180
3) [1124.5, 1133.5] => -0.186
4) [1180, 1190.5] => -0.070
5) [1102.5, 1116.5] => -0.160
